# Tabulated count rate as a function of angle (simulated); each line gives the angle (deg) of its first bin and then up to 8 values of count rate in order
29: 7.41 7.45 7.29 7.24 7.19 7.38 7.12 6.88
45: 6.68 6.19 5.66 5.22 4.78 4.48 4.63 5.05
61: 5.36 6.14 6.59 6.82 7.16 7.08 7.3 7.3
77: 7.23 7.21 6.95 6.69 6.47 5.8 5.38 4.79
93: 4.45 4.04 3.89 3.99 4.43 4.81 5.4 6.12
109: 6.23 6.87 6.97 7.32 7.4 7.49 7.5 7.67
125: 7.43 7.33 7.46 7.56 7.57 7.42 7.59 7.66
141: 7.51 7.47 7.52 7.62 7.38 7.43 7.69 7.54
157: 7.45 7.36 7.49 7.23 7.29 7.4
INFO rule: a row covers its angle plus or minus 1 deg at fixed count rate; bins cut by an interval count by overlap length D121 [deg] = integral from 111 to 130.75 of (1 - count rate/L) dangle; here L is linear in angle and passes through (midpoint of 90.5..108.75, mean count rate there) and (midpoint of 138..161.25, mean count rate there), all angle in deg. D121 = -5.0 deg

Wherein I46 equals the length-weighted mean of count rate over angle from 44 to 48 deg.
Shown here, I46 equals 6.44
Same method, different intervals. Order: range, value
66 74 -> 7.09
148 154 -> 7.5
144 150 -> 7.51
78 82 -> 7.08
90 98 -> 4.29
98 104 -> 4.41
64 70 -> 6.86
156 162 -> 7.43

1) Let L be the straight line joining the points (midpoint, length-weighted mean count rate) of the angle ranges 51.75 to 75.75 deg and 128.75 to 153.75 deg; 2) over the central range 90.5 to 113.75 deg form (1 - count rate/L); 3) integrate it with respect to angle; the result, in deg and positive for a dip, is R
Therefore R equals 5.6 deg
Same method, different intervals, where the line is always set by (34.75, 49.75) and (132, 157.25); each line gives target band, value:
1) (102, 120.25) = 1.9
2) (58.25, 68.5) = 1.3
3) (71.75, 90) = 0.9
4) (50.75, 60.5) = 2.9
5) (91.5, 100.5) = 3.8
